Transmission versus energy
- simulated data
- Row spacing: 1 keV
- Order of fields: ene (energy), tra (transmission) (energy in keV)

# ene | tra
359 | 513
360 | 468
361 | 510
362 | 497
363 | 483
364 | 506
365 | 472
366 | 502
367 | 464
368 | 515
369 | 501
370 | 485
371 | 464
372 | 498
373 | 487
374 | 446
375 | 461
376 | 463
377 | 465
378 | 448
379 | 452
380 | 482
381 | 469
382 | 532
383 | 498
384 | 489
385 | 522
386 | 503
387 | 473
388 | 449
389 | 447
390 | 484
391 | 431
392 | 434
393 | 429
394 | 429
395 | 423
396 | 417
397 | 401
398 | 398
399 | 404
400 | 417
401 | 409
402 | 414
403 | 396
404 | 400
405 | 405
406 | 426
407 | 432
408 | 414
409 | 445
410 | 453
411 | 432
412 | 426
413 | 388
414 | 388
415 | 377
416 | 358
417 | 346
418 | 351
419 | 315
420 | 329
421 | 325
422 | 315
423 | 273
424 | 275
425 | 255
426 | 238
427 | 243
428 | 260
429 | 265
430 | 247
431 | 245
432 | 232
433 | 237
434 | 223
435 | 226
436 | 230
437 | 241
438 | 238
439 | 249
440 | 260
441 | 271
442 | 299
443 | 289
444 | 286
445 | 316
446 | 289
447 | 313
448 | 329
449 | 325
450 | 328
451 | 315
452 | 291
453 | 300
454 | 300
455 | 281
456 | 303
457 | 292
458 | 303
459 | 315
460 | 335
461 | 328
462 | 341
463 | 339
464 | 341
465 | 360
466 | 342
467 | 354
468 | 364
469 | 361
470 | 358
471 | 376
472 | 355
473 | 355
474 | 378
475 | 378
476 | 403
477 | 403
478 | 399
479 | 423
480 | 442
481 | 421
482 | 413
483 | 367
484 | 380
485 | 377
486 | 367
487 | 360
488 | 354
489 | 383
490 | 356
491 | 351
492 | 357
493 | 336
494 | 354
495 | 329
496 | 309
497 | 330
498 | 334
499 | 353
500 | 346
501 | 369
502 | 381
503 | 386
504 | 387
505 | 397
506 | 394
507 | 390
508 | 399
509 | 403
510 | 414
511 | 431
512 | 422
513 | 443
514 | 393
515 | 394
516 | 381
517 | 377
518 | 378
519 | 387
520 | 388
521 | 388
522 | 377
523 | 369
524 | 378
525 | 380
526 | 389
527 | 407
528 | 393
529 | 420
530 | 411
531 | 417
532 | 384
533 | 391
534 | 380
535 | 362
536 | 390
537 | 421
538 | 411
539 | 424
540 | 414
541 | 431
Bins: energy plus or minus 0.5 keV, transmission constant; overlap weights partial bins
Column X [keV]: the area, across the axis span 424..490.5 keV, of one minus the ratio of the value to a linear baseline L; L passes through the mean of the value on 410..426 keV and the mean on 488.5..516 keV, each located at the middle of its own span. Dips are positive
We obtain 7.3 keV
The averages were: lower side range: 344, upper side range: 376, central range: 320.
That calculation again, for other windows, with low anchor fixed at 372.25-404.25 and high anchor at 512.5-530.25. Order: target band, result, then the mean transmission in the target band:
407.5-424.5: 2.8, 365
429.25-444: 6.1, 251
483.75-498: 1.9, 352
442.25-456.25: 3.9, 305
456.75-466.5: 2.0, 331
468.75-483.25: 0.8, 390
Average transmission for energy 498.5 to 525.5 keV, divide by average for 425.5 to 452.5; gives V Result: 1.4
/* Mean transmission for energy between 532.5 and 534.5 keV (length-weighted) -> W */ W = 386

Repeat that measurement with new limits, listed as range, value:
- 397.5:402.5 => 408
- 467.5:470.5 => 361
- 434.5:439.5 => 237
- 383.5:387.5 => 497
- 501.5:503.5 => 384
